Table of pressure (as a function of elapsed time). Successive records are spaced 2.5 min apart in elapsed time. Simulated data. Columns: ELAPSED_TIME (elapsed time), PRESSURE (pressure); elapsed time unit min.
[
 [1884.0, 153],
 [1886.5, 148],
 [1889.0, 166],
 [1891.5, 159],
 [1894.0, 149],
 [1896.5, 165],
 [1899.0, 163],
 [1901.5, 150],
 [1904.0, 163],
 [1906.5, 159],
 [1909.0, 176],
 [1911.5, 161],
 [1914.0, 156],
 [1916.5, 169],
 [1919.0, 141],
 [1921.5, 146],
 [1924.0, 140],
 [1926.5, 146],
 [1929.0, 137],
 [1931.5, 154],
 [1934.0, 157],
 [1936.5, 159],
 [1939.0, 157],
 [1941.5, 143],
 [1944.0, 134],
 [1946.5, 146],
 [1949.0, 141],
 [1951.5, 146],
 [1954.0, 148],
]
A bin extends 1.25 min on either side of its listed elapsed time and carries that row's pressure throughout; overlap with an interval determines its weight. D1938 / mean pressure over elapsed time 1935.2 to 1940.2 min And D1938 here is 158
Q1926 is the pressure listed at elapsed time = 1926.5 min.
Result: 146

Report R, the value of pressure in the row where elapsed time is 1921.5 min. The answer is 146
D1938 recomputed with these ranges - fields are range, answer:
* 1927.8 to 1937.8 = 152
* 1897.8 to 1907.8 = 159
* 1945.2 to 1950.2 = 143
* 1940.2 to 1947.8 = 141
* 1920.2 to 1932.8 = 145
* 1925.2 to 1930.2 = 142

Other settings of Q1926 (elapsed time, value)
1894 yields 149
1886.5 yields 148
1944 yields 134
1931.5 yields 154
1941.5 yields 143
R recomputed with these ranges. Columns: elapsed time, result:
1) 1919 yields 141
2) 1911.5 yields 161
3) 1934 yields 157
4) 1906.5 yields 159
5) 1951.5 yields 146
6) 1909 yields 176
